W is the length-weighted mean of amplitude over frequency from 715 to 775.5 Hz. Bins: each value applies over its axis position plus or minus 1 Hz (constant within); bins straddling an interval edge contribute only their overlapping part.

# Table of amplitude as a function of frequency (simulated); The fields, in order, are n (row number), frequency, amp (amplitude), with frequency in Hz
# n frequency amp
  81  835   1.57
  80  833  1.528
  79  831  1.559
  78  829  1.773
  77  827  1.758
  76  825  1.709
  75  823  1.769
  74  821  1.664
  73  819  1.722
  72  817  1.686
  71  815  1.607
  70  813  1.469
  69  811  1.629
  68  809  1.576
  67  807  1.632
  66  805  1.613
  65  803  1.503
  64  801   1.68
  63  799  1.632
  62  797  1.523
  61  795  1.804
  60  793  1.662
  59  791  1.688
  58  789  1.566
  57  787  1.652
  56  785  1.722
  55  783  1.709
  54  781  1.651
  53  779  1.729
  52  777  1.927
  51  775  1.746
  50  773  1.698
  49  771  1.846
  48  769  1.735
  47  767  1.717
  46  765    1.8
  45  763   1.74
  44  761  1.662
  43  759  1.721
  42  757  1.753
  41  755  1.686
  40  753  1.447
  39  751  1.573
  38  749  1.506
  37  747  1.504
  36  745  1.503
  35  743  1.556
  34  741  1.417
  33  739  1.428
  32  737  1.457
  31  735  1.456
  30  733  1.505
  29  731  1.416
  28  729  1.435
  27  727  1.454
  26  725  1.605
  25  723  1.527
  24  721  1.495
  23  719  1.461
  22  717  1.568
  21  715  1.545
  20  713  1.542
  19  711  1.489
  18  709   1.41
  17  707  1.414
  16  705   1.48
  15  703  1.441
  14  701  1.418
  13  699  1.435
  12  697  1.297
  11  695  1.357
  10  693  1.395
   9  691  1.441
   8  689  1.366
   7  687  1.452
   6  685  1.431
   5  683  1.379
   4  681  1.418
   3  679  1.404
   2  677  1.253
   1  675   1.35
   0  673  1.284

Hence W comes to 1.58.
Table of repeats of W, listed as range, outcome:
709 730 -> 1.51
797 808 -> 1.6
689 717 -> 1.44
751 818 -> 1.67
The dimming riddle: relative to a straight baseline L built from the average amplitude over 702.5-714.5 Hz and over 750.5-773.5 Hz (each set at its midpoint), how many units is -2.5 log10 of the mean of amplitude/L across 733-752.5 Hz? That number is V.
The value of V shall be 0.090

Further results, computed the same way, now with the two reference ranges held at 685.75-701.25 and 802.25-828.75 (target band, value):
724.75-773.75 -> -0.051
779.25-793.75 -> -0.054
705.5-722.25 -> -0.040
